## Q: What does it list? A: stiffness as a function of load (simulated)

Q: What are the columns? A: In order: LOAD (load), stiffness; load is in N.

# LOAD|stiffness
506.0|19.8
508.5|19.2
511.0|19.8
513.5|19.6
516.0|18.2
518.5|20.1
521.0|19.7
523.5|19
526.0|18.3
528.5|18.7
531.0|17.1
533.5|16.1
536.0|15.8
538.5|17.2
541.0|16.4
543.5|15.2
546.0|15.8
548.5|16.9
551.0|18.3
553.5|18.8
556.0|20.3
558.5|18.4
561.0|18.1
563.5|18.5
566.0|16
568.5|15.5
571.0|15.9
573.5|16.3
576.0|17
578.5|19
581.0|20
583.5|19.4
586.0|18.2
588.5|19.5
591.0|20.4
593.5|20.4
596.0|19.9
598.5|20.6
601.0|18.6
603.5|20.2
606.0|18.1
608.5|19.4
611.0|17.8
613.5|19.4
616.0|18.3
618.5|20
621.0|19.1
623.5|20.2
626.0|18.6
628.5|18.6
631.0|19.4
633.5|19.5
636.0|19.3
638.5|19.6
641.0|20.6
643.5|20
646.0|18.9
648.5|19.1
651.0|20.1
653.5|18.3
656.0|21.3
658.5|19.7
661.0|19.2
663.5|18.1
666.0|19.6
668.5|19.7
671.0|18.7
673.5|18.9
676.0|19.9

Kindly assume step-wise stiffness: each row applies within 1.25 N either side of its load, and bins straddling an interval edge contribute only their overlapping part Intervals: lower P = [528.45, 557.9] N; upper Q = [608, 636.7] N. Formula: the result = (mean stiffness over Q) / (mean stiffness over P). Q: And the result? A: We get 1.1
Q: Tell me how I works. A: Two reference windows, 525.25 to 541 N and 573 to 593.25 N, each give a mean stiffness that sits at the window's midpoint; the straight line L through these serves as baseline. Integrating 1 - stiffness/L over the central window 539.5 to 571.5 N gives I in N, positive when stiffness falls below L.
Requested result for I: 1.1 N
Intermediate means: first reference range 17.1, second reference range 18.9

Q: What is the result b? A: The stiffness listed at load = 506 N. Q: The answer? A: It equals 19.8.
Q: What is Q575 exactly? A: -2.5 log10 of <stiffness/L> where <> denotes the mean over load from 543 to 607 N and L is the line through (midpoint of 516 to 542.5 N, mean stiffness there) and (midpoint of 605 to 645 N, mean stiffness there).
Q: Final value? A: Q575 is 0.01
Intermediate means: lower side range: 17.8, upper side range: 19.2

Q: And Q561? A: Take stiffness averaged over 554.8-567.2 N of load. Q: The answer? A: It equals 18.3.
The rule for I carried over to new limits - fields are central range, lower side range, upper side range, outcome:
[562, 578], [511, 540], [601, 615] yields 1.7 N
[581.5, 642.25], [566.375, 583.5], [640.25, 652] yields -2.7 N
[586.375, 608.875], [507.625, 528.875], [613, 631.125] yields -0.5 N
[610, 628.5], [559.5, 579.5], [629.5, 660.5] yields -0.3 N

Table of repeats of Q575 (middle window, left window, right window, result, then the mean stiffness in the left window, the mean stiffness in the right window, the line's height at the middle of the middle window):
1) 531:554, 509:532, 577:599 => 0.15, 19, 19.7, 19.2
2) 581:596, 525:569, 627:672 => -0.08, 17.3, 19.4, 18.2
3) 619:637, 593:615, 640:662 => 0.01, 19.3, 19.7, 19.5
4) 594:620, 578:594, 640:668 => 0.02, 19.5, 19.5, 19.5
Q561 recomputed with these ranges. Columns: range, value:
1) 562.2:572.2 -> 16.5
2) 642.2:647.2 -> 19.5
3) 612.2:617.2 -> 18.8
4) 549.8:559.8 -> 18.9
